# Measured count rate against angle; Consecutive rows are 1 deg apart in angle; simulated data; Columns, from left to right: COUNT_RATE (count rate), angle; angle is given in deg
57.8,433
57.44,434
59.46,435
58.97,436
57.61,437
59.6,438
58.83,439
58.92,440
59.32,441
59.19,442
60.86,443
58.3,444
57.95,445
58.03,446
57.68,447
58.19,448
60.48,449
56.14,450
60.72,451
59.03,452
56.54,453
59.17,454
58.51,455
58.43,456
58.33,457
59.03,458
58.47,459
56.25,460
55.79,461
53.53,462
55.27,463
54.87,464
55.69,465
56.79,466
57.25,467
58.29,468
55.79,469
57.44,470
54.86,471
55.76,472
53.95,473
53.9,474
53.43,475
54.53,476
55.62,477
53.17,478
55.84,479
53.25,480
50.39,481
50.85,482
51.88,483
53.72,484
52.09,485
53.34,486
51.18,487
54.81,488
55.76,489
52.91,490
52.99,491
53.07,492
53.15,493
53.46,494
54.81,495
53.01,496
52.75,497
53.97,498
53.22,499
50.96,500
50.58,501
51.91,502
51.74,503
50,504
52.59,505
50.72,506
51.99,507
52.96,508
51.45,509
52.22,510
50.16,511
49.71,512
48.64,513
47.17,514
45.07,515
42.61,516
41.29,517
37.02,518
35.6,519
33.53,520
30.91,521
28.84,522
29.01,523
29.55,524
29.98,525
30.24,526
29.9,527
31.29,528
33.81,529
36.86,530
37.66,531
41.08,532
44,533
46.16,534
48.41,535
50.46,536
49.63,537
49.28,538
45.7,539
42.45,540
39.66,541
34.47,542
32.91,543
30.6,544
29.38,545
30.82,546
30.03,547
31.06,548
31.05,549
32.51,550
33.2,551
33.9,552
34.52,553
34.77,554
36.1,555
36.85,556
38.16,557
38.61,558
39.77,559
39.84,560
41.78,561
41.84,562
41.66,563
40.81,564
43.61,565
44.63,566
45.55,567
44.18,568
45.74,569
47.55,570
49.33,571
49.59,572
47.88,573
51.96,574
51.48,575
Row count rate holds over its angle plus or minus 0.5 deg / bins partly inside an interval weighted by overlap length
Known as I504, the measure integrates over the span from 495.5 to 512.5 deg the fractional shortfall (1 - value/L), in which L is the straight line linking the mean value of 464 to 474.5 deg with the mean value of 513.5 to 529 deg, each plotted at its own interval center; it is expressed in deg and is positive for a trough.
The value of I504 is -4.1 deg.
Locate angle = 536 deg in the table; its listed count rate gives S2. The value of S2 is 50.46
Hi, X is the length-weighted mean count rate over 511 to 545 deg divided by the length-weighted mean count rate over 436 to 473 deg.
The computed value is 0.68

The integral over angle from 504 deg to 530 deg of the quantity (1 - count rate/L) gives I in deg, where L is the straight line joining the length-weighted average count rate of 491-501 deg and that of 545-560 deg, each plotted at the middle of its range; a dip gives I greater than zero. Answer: 3.2 deg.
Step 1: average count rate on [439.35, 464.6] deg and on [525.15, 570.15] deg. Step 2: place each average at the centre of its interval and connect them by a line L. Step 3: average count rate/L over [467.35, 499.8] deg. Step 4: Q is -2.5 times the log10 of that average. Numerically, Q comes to -0.05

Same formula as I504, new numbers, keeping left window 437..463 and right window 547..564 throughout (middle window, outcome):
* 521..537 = 1.9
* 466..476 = -0.3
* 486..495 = -0.6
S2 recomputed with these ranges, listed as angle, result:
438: 59.6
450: 56.14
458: 59.03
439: 58.83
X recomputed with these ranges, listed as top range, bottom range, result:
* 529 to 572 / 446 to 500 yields 0.72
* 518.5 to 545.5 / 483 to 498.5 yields 0.70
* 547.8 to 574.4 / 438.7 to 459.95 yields 0.69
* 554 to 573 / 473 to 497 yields 0.80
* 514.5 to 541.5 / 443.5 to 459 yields 0.66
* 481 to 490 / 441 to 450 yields 0.90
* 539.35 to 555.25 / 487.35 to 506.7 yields 0.64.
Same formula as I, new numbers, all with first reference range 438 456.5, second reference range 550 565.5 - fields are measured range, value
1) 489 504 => -0.97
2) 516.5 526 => 2.59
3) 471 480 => -0.17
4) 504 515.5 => -0.76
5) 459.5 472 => -0.16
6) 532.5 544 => -0.41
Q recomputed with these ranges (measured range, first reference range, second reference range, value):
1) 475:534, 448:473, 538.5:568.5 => 0.03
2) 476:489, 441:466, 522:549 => -0.06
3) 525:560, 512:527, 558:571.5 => 0.08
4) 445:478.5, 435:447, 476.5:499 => -0.01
